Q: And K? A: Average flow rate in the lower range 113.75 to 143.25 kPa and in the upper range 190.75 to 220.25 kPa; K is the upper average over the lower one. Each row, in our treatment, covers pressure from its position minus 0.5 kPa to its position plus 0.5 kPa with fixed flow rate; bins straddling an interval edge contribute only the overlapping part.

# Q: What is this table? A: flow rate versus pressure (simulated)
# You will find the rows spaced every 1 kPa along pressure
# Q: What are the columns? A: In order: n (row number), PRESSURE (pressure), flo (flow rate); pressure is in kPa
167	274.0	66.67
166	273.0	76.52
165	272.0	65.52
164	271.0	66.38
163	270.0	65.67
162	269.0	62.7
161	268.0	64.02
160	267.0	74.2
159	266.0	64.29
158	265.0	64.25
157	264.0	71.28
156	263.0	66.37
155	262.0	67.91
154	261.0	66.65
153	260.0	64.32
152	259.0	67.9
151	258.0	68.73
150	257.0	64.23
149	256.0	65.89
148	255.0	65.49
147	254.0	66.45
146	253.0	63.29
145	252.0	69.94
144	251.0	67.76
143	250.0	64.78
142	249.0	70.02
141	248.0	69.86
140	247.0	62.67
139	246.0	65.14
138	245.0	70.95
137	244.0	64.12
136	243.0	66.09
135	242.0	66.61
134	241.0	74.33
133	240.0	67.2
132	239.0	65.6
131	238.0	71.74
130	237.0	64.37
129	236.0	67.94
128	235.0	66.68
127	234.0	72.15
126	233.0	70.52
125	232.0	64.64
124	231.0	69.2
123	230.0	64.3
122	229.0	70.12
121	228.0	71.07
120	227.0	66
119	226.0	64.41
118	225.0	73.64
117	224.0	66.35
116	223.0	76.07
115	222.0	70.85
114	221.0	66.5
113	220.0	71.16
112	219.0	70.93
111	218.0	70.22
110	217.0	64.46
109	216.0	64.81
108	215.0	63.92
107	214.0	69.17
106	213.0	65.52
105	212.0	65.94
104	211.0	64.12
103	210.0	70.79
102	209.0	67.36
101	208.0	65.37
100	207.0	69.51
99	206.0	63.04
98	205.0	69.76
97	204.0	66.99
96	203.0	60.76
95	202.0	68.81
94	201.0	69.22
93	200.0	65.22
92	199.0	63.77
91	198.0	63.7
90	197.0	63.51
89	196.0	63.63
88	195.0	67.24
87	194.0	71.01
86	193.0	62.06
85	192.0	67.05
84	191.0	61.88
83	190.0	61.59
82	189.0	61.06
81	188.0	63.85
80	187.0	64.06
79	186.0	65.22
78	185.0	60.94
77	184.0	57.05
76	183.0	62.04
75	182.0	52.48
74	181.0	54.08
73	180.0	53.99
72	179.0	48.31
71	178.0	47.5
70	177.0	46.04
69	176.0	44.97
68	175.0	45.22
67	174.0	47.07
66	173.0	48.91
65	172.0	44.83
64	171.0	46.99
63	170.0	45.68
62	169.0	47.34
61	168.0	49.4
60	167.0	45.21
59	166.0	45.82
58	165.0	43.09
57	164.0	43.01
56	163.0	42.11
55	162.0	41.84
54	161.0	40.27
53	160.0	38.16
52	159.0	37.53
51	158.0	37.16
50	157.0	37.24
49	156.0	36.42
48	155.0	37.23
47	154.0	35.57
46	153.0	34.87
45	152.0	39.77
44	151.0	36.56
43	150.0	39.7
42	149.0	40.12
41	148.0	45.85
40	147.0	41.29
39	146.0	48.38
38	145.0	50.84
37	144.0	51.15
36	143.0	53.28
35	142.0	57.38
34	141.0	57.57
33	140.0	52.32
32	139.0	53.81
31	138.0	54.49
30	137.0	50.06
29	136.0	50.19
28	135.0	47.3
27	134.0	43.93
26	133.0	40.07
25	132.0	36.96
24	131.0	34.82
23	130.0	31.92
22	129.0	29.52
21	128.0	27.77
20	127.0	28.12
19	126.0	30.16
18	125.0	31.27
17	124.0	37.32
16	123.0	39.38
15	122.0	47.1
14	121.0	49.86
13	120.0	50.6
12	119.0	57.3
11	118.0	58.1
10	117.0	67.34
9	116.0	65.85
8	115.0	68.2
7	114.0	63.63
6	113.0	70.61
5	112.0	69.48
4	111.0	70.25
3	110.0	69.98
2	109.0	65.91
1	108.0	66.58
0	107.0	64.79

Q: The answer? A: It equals 1.41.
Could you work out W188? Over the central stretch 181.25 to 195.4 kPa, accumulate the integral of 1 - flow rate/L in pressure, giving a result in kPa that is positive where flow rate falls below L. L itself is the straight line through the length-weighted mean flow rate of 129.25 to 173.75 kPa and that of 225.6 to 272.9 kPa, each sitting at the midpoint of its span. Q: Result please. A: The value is -2.6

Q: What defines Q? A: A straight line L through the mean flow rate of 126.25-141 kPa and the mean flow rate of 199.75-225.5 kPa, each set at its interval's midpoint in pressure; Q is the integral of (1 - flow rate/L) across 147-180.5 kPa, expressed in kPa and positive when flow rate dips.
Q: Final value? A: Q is 5.8 kPa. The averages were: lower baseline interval 41.9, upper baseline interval 67.7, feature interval 42.8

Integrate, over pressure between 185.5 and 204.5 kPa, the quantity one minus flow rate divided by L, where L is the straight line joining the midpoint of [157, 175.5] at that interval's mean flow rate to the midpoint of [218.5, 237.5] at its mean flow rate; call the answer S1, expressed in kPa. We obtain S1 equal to -3.2 kPa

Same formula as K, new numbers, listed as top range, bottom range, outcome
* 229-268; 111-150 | 1.39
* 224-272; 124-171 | 1.59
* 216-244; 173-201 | 1.17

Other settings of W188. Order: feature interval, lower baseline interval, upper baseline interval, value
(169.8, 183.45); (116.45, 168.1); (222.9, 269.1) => 0.6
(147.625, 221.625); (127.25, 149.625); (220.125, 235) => 3.9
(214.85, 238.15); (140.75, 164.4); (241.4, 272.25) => -3.5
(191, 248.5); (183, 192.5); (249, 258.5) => -2.6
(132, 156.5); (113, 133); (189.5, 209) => 2.6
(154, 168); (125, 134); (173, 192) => 1.8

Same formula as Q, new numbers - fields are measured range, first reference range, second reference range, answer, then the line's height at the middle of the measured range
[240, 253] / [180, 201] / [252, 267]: -0.3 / 65.8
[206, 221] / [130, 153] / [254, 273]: -2.3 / 58.2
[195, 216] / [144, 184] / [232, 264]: -3.9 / 55.7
